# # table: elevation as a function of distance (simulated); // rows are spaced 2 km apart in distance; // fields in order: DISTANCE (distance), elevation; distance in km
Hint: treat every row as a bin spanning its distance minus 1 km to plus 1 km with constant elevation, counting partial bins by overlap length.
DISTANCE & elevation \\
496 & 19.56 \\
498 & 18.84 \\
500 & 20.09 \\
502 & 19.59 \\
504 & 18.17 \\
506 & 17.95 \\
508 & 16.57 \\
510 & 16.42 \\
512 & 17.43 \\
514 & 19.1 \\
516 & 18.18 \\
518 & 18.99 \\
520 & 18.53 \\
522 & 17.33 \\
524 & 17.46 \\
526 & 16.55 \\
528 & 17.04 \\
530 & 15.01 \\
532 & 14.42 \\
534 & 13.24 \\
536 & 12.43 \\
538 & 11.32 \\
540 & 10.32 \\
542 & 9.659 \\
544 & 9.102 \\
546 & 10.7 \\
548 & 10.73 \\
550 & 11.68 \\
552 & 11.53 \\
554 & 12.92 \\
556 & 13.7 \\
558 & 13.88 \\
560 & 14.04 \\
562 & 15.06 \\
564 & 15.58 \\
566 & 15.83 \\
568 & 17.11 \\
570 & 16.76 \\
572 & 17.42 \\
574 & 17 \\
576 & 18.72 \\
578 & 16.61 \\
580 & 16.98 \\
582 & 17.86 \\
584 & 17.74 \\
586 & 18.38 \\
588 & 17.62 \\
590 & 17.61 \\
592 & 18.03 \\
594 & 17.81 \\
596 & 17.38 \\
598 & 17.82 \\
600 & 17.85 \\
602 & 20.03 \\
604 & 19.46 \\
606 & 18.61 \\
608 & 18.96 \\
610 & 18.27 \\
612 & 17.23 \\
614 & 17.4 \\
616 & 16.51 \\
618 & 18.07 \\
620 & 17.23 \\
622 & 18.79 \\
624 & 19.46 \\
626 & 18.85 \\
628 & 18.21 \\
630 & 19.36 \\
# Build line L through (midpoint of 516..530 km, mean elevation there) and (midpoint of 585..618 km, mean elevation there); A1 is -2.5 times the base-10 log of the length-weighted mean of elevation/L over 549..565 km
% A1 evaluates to 0.29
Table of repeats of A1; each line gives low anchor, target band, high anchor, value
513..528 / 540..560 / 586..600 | 0.469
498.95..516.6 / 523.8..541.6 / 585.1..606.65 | 0.292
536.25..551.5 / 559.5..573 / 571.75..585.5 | -0.068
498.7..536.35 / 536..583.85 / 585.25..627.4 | 0.242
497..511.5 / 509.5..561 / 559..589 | 0.230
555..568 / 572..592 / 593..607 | -0.055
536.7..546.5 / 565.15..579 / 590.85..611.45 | -0.184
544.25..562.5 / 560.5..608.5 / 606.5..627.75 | -0.156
